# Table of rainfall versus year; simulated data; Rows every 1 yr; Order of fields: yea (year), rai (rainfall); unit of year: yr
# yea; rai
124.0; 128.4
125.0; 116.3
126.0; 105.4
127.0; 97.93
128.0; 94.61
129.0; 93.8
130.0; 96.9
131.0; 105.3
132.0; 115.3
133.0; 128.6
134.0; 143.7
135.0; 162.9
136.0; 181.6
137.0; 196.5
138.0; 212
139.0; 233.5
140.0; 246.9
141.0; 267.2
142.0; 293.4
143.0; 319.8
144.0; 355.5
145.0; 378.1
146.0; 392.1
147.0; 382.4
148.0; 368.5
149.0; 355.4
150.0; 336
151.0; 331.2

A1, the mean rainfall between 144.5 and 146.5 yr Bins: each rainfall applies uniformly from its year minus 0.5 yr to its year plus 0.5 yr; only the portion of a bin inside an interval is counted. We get 385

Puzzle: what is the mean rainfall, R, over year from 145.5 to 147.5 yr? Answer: 387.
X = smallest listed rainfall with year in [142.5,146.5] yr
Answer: 319.8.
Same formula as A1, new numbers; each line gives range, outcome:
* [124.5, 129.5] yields 102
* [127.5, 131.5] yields 97.7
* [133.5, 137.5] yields 171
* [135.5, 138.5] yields 197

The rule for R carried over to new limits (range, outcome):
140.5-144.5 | 309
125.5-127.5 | 102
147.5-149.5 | 362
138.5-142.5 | 260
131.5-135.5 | 138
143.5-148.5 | 375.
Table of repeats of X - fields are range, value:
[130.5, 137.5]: 105.3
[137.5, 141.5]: 212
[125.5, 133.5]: 93.8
